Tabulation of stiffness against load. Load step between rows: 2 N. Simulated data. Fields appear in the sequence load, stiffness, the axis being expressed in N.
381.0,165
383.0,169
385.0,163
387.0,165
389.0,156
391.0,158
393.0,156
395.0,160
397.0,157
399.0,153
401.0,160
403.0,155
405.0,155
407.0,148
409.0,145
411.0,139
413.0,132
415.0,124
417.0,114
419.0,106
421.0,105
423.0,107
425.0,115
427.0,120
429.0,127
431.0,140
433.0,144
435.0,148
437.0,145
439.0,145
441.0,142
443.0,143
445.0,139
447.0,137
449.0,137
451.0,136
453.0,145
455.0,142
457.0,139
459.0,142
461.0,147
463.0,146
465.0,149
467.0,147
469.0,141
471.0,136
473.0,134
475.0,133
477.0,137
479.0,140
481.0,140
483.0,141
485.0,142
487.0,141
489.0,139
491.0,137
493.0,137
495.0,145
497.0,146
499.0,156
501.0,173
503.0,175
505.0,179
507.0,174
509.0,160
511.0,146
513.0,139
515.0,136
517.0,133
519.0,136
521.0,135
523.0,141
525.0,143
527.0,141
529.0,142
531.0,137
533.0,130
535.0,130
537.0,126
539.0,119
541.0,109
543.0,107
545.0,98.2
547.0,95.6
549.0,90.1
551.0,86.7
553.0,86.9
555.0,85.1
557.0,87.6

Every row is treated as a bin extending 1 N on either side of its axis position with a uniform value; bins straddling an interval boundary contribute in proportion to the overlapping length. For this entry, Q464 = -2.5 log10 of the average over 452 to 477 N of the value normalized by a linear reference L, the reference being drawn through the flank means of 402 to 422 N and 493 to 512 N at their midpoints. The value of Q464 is 0.05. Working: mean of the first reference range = 132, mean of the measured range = 142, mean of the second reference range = 160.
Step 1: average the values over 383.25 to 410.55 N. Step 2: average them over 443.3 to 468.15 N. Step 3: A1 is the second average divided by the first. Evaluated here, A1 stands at 0.9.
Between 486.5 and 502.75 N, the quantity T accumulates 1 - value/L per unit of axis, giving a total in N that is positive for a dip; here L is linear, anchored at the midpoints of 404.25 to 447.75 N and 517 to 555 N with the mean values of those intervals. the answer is -3.2 N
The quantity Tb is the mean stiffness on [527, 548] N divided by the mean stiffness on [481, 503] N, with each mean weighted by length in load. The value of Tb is 0.8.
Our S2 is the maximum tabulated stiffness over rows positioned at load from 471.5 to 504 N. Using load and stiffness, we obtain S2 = 175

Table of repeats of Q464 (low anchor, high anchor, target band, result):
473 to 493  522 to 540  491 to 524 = -0.105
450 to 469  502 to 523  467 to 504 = 0.023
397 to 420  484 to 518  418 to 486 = 0.066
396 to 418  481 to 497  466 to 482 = 0.021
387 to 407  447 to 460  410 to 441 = 0.159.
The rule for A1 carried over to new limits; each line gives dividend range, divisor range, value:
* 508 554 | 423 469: 0.90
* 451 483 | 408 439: 1.10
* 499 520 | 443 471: 1.09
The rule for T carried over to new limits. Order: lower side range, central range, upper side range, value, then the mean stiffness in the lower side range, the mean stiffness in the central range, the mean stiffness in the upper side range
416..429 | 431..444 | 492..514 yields -2.5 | 112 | 144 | 157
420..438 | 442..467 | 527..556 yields -3.6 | 128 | 142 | 111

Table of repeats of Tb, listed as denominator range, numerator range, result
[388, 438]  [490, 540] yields 1.04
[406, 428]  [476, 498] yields 1.14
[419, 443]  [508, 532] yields 1.08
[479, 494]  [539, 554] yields 0.70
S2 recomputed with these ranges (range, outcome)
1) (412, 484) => 149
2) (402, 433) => 155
